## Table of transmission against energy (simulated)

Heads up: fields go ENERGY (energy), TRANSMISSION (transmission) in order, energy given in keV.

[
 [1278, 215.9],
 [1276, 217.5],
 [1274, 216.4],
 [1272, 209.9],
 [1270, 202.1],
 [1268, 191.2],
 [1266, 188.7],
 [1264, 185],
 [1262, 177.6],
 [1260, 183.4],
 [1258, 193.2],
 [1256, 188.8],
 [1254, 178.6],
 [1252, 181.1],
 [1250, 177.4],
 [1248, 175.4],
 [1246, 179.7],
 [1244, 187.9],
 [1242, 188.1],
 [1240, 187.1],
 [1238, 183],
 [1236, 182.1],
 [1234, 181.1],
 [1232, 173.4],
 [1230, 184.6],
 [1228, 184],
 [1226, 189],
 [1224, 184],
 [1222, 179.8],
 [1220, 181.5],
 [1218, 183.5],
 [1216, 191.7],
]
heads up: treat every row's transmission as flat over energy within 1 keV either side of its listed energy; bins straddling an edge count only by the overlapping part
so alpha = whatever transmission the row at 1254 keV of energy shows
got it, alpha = 178.6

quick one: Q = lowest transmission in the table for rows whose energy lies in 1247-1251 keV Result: 175.4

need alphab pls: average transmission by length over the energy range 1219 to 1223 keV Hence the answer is 181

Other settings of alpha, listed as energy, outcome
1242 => 188.1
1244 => 187.9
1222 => 179.8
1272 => 209.9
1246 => 179.7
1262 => 177.6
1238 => 183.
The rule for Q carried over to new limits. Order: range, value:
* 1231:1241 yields 173.4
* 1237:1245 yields 183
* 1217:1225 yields 179.8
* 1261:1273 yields 177.6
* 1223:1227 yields 184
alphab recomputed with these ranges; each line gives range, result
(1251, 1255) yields 180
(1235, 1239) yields 183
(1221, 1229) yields 184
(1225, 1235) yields 182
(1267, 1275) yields 205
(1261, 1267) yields 184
